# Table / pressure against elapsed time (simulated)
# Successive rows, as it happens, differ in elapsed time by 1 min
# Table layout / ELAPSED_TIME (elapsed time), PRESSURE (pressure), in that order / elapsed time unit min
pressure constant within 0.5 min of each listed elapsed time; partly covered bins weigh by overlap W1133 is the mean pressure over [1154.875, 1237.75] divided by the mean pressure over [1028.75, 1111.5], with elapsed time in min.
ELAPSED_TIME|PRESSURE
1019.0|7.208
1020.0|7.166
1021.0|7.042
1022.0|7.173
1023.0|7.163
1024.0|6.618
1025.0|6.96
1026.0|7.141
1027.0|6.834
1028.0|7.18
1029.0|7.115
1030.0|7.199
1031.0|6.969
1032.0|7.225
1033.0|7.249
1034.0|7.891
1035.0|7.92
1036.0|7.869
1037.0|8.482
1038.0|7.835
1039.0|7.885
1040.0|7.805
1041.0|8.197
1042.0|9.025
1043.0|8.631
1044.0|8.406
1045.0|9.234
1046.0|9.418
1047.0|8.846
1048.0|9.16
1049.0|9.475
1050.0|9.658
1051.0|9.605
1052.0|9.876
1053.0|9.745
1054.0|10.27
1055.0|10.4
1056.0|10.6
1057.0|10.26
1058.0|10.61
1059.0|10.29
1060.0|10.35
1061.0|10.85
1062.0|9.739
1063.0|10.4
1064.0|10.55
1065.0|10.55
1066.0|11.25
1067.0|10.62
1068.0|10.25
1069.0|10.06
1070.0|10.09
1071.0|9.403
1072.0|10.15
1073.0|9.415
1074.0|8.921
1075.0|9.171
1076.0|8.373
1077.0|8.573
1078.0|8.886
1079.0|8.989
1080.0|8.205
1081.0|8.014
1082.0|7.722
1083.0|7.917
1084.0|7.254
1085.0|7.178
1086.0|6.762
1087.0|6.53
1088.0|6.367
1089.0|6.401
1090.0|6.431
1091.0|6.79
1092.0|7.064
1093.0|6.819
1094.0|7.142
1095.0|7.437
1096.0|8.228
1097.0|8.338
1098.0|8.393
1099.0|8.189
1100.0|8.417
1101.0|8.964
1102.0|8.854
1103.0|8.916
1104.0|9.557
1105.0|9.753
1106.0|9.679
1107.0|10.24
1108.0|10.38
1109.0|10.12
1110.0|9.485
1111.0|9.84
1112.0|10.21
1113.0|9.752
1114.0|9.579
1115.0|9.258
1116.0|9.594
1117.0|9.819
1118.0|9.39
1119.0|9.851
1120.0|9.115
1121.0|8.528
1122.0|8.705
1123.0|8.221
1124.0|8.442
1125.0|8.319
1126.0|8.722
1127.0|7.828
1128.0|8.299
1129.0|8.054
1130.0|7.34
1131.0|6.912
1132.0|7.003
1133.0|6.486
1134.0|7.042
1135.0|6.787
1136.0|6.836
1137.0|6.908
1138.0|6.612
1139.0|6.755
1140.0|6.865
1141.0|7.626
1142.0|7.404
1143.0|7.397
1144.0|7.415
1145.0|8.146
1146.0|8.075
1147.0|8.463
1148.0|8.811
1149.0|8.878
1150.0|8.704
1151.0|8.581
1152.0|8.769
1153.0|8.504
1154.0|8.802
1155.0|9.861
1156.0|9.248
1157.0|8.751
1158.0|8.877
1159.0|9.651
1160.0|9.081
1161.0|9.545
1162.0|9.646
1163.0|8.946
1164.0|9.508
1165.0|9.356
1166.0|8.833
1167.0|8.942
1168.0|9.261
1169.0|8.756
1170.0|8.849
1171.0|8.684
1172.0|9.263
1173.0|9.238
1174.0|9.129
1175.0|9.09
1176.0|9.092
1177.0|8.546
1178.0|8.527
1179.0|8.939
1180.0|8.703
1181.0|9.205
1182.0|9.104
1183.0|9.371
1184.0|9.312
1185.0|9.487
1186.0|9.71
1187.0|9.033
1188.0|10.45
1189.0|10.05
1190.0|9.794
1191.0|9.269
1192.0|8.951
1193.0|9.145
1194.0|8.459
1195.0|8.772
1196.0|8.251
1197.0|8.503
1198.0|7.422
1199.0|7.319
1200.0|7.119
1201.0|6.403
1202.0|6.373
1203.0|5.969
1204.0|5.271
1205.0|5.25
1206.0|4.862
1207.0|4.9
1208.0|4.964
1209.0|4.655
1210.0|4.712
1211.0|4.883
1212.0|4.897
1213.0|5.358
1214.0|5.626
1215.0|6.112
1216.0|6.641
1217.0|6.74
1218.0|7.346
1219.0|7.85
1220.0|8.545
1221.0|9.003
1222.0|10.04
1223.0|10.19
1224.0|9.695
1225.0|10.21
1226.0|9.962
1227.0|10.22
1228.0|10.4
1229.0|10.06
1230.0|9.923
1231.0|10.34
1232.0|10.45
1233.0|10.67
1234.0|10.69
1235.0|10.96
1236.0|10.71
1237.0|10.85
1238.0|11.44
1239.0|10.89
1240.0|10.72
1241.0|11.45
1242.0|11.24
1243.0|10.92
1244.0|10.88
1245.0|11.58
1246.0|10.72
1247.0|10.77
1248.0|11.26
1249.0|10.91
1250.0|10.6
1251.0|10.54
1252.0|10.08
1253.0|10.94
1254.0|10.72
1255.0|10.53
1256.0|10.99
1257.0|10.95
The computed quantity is 1.0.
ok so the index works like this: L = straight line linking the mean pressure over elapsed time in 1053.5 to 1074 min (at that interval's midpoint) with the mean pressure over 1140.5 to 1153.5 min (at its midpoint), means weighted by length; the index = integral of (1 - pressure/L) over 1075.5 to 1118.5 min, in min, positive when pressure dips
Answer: 4.34 min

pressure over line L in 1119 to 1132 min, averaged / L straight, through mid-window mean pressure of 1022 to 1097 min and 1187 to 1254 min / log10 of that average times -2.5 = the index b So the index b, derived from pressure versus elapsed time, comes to 0.06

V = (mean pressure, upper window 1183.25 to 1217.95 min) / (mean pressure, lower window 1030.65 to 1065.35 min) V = 0.79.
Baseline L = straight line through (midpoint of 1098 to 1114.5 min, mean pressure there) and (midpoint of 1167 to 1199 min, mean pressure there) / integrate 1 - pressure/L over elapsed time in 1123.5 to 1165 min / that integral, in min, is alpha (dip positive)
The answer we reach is 4.8 min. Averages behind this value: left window 9.46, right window 9.02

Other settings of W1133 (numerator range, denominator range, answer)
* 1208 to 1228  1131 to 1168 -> 0.91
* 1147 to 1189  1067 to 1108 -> 1.08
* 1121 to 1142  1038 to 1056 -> 0.82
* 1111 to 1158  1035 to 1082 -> 0.88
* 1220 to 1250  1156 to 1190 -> 1.15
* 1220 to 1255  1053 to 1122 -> 1.17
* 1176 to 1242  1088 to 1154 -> 1.02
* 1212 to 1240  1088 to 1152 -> 1.12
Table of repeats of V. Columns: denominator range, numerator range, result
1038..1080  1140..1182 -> 0.92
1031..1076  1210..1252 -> 1.02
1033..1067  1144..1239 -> 0.91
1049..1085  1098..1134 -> 0.93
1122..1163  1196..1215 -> 0.72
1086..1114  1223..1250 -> 1.26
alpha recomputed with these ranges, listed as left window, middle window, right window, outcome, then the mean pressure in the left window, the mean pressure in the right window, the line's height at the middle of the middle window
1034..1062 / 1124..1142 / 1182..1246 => 3.2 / 9.27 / 8.61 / 8.93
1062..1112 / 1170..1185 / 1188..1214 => -3.6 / 8.74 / 6.91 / 7.29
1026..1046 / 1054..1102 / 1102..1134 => -2.5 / 7.86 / 8.92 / 8.4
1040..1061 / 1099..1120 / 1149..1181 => -0.5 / 9.59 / 9.02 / 9.3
